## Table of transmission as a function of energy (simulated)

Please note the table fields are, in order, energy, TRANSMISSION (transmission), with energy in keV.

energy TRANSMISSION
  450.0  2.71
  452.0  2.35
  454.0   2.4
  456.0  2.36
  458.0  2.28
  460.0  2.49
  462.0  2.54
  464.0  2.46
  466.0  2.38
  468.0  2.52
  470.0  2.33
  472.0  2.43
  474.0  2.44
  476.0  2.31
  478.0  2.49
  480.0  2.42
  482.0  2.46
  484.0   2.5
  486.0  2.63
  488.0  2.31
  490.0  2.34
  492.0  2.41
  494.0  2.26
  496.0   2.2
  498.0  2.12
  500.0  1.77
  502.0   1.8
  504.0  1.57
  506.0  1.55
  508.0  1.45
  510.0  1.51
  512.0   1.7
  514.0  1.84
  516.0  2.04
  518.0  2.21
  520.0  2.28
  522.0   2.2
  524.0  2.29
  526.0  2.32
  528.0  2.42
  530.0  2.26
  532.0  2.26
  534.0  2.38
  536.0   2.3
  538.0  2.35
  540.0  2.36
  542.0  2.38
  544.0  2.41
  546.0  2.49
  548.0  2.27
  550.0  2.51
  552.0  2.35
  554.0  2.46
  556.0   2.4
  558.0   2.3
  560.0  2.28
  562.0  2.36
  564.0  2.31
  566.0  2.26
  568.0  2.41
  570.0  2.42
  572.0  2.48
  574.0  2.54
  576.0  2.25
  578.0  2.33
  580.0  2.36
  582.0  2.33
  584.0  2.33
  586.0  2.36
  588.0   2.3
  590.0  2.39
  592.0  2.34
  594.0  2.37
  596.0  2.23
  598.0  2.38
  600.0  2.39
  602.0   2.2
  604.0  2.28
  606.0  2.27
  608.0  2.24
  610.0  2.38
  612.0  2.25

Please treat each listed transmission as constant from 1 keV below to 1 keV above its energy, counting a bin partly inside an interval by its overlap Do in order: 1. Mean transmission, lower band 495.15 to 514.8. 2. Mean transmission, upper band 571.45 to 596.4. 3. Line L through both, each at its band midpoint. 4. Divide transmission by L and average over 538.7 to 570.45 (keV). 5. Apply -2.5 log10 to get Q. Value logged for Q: -0.12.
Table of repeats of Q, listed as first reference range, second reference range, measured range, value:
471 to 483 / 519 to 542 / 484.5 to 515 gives 0.20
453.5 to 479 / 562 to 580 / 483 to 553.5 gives 0.11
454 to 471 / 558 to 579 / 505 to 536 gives 0.16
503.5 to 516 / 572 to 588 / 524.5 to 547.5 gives -0.23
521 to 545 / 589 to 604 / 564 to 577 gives -0.03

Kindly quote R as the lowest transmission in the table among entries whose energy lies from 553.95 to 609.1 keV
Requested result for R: 2.2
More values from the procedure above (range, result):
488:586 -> 1.45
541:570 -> 2.26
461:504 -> 1.57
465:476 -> 2.31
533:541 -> 2.3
